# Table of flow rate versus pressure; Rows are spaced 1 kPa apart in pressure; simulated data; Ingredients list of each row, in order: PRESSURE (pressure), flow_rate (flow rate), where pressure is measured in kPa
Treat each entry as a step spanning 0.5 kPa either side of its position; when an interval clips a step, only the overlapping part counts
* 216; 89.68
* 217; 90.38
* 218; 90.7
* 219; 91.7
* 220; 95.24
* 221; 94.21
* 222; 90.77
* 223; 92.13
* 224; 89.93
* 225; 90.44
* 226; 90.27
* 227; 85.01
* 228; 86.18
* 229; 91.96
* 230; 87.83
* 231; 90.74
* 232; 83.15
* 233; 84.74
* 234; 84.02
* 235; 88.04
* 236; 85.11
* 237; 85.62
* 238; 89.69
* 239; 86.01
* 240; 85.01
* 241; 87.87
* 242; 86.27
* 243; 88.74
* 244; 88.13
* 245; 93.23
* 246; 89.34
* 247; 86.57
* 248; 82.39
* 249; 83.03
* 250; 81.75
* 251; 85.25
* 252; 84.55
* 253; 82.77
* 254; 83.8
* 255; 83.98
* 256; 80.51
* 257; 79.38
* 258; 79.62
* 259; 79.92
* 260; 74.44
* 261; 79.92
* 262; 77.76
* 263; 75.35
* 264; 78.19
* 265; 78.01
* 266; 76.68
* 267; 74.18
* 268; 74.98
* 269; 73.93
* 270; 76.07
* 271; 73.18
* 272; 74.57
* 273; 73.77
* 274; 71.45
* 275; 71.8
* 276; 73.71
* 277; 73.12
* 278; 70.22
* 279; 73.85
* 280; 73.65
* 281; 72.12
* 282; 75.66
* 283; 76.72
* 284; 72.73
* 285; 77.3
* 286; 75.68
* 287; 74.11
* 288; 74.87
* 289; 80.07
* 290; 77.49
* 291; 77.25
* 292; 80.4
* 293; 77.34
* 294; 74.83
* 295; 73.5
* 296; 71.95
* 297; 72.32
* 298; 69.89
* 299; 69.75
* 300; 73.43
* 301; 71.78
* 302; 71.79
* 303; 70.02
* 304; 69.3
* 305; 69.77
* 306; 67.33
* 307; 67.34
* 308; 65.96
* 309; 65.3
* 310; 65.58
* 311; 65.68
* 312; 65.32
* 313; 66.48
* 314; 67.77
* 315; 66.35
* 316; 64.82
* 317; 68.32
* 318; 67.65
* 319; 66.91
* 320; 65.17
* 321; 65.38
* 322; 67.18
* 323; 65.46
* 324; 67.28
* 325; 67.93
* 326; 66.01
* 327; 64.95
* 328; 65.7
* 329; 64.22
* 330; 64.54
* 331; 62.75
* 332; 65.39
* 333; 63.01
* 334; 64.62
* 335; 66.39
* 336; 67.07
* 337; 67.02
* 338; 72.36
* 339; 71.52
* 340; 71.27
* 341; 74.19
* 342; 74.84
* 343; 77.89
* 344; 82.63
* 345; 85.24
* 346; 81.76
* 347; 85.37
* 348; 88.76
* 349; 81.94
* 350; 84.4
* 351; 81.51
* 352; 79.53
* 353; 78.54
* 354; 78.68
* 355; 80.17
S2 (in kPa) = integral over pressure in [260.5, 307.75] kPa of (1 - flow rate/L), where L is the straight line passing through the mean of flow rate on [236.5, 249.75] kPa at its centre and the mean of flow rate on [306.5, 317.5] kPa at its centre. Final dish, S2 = 0.3 kPa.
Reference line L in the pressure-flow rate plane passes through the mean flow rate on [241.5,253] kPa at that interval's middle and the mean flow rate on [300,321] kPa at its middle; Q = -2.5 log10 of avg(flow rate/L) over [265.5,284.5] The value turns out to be 0.06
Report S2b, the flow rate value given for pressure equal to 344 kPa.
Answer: 82.63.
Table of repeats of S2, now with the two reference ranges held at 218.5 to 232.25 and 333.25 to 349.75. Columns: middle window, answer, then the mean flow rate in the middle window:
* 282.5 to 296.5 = 1.0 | 76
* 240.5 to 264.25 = 1.0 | 83.1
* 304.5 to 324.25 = 3.1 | 66.5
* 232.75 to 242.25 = 0.2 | 86.3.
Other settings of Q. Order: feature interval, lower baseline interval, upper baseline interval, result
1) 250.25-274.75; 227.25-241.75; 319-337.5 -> 0.03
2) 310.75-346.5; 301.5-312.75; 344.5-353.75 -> 0.10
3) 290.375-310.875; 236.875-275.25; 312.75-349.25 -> 0.05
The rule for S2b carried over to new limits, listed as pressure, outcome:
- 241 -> 87.87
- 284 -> 72.73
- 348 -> 88.76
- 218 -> 90.7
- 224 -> 89.93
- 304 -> 69.3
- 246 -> 89.34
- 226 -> 90.27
